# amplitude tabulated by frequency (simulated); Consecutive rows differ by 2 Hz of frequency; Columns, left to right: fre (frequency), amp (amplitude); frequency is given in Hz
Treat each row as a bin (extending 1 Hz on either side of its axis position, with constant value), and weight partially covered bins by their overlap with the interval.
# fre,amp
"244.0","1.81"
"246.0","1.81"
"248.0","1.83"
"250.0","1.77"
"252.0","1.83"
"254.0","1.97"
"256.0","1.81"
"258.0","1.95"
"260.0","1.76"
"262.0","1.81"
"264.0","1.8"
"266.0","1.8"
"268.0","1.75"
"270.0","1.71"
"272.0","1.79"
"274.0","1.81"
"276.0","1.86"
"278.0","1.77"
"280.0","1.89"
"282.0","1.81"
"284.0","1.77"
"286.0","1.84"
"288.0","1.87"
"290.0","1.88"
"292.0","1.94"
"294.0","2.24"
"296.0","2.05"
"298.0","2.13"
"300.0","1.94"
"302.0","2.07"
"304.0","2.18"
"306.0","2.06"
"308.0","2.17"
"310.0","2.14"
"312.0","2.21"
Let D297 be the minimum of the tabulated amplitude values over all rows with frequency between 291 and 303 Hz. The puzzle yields 1.94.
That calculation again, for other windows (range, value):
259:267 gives 1.76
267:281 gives 1.71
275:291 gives 1.77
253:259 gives 1.81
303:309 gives 2.06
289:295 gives 1.88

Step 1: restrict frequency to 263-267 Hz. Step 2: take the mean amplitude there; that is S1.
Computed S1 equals 1.8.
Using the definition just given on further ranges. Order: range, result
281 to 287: 1.81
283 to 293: 1.86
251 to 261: 1.86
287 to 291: 1.88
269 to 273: 1.75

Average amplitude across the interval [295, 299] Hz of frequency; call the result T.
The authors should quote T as 2.09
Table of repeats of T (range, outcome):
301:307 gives 2.1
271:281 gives 1.82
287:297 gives 2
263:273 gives 1.77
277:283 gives 1.82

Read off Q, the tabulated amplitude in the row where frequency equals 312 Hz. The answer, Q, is 2.21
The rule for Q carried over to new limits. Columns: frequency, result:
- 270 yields 1.71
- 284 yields 1.77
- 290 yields 1.88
